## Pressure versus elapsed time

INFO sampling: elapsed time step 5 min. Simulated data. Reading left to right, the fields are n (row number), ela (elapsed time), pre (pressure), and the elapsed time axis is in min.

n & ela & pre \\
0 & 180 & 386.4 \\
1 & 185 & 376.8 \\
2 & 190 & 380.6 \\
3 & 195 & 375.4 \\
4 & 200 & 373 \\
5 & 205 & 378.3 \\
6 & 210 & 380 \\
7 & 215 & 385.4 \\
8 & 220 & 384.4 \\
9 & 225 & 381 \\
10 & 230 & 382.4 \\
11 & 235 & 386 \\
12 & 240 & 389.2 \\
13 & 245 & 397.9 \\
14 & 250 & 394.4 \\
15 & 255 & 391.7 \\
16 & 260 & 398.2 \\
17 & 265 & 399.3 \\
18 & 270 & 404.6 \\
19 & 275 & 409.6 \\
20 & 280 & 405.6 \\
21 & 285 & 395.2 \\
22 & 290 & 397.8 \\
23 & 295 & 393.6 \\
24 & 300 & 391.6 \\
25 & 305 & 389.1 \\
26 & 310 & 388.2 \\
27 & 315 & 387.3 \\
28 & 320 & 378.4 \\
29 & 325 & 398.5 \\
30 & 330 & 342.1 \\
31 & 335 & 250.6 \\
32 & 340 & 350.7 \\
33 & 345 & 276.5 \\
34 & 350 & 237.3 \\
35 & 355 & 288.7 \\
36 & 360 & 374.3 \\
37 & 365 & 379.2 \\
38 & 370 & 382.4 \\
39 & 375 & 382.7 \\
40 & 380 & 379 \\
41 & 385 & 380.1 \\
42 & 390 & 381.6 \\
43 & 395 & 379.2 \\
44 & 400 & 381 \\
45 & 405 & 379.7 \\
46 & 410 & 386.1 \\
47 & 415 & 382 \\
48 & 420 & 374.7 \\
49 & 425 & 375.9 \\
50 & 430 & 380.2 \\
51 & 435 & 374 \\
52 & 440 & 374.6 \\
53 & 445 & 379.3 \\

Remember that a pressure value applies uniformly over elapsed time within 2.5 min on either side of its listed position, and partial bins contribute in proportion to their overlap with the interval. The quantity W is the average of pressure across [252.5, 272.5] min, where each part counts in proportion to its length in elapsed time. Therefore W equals 398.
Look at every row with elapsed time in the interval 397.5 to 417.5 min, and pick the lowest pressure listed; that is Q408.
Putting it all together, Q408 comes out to 379.7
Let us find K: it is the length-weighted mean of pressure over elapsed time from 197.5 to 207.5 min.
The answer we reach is 376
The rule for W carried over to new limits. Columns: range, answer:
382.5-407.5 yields 380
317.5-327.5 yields 388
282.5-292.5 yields 396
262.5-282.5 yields 405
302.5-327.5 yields 388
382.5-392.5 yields 381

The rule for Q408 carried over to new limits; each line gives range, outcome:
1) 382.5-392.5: 380.1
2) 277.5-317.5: 387.3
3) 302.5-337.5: 250.6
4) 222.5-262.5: 381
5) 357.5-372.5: 374.3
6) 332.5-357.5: 237.3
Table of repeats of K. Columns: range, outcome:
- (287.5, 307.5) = 393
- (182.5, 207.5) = 377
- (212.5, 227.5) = 384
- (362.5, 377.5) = 381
